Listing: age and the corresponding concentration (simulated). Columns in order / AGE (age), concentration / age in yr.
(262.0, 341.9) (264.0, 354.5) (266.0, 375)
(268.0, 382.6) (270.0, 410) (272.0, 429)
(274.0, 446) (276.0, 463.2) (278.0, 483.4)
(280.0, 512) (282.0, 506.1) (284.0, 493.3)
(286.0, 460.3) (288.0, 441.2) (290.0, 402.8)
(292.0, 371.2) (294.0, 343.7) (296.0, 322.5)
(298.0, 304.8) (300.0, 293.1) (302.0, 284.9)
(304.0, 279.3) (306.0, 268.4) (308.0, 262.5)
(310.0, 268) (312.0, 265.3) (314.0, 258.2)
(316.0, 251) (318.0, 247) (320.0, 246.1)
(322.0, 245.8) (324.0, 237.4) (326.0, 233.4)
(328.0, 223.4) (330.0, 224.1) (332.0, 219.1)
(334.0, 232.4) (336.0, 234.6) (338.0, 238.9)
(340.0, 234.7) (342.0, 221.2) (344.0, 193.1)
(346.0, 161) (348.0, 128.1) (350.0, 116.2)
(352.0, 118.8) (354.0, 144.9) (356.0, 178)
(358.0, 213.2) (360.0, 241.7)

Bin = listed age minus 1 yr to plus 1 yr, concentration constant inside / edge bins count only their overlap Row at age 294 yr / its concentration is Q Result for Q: 343.7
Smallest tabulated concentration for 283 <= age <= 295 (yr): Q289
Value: 343.7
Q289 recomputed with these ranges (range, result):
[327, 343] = 219.1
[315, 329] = 223.4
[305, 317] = 251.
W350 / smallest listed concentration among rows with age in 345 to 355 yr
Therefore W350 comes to 116.2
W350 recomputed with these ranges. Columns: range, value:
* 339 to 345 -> 193.1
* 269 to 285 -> 410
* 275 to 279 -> 463.2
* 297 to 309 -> 262.5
